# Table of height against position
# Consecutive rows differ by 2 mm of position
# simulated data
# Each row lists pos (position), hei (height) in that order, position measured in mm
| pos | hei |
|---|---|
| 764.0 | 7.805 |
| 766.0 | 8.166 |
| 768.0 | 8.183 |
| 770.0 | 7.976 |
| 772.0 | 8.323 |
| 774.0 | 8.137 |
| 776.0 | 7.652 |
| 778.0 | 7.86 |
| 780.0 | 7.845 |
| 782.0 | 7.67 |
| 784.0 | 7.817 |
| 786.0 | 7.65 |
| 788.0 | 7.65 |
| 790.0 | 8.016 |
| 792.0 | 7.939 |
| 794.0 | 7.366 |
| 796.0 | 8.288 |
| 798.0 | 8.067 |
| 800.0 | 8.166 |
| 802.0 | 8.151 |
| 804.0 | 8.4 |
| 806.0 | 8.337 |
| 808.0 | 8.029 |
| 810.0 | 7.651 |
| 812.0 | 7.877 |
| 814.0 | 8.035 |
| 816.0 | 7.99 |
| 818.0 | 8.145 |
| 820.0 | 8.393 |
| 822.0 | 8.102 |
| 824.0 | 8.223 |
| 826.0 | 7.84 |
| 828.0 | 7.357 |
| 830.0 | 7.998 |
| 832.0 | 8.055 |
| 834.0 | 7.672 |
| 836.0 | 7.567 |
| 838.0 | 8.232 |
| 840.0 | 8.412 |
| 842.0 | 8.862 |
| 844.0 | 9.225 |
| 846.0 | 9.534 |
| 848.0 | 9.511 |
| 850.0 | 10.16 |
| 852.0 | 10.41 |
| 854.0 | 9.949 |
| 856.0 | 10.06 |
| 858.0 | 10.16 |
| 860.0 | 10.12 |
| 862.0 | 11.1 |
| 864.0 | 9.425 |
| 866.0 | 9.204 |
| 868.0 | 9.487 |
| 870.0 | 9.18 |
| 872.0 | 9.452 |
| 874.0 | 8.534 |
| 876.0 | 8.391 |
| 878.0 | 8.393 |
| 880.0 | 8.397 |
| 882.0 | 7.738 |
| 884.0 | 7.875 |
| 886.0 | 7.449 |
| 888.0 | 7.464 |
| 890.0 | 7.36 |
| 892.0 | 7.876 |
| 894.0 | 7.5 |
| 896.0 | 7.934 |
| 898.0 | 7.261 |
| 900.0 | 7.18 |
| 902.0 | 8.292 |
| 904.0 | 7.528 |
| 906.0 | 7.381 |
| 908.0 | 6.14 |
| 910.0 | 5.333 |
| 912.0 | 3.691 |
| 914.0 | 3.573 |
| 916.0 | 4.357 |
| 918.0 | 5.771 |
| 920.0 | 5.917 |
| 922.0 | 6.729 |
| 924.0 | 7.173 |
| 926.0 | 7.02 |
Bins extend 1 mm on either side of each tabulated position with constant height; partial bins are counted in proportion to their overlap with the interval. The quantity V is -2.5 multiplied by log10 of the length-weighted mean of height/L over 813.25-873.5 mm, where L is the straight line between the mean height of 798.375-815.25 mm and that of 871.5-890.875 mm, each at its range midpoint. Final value -0.109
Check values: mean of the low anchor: 8.08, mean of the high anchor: 8.08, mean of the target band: 8.93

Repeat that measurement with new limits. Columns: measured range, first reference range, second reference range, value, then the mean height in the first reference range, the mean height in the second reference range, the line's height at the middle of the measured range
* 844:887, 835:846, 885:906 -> -0.143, 8.56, 7.57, 8.11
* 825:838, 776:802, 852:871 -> 0.163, 7.86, 9.88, 9.05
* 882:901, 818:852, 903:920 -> -0.201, 8.5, 5.5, 6.28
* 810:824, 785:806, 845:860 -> 0.087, 7.99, 9.98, 8.74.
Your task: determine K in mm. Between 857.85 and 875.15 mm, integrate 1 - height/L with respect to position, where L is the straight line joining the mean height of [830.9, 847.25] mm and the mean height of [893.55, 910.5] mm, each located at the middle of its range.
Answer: -3.6 mm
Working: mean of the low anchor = 8.46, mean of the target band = 9.59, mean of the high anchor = 7.22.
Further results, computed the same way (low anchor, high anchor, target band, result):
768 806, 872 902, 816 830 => -0.1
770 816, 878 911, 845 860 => -4.6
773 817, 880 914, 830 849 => -2.5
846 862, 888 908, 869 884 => 0.4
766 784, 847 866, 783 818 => 2.6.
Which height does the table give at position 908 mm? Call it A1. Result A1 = 6.14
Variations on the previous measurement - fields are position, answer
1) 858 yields 10.16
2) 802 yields 8.151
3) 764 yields 7.805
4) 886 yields 7.449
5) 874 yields 8.534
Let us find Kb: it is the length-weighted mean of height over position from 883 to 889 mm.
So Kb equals 7.6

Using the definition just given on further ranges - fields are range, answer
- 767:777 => 8.05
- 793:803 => 8.01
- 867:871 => 9.33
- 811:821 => 8.09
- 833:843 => 8.15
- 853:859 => 10.1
